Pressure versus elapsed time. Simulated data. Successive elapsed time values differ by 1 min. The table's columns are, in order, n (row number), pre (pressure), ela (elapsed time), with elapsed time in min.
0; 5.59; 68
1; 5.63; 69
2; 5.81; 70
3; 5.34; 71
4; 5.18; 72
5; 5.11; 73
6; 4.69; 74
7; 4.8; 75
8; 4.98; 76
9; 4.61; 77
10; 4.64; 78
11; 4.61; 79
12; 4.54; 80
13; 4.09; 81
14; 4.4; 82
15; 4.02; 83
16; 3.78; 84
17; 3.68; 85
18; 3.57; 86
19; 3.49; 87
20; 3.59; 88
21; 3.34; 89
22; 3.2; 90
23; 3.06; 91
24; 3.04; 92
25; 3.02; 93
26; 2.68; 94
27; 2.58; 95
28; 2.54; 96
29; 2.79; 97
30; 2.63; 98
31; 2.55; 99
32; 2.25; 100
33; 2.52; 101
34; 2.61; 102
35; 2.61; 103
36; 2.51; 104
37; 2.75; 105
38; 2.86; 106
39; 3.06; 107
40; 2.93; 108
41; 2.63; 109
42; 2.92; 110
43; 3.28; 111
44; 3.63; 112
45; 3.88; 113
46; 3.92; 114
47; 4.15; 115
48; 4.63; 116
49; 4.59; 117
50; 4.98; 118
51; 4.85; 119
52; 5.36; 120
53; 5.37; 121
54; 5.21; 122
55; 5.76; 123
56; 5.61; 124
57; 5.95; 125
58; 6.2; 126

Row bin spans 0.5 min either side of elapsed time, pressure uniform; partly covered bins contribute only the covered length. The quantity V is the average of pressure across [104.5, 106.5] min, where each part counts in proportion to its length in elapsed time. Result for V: 2.8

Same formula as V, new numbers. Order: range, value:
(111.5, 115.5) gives 3.9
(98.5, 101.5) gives 2.44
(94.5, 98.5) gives 2.63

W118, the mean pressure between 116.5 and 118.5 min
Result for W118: 4.79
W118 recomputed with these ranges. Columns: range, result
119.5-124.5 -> 5.46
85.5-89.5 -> 3.5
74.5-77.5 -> 4.8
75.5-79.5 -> 4.71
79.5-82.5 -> 4.34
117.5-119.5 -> 4.92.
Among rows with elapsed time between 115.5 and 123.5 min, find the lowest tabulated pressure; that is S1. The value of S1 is 4.59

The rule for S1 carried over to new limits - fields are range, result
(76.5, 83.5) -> 4.02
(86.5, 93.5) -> 3.02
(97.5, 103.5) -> 2.25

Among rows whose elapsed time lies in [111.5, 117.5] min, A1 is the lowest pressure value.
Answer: 3.63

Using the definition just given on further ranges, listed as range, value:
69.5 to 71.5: 5.34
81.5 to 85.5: 3.68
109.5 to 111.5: 2.92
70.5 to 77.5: 4.61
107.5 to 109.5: 2.63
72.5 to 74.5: 4.69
